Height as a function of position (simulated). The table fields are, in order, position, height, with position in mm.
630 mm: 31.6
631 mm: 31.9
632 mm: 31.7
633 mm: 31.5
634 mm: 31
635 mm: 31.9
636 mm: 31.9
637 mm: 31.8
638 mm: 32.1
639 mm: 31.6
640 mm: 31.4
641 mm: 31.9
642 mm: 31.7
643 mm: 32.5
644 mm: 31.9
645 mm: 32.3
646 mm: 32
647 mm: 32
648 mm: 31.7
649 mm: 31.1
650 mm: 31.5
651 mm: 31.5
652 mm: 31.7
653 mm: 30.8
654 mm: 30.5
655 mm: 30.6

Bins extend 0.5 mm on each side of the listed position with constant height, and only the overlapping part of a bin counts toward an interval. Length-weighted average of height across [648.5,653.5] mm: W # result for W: 31.3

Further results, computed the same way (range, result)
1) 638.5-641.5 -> 31.6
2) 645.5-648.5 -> 31.9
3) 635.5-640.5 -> 31.8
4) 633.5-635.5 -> 31.4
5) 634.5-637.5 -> 31.9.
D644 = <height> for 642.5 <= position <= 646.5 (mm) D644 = 32.2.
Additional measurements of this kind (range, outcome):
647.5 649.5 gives 31.4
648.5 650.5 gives 31.3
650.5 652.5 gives 31.6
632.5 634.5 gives 31.2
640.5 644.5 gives 32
